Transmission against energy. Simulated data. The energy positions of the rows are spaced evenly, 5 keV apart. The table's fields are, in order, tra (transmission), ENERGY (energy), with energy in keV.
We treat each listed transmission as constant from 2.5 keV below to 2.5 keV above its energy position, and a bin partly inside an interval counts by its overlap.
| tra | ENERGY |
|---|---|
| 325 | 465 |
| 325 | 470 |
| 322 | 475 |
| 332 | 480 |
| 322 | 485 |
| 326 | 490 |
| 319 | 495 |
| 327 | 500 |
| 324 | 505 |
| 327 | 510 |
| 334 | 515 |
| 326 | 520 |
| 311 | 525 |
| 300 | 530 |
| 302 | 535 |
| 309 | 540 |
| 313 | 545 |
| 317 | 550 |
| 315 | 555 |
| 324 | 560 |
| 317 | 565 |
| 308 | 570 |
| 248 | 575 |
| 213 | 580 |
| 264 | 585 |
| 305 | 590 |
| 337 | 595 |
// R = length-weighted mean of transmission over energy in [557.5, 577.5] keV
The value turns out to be 299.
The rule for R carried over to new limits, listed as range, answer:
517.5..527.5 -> 318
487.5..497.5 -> 322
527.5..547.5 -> 306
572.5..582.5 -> 230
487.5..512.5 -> 325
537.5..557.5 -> 314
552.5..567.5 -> 319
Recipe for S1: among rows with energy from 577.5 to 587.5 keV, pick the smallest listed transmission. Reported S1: 213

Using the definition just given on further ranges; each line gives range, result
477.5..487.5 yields 322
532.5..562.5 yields 302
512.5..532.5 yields 300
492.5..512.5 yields 319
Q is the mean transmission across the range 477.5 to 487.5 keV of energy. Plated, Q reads 327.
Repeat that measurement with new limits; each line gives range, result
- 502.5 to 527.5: 324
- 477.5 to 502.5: 325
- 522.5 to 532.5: 306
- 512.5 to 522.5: 330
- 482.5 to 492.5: 324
